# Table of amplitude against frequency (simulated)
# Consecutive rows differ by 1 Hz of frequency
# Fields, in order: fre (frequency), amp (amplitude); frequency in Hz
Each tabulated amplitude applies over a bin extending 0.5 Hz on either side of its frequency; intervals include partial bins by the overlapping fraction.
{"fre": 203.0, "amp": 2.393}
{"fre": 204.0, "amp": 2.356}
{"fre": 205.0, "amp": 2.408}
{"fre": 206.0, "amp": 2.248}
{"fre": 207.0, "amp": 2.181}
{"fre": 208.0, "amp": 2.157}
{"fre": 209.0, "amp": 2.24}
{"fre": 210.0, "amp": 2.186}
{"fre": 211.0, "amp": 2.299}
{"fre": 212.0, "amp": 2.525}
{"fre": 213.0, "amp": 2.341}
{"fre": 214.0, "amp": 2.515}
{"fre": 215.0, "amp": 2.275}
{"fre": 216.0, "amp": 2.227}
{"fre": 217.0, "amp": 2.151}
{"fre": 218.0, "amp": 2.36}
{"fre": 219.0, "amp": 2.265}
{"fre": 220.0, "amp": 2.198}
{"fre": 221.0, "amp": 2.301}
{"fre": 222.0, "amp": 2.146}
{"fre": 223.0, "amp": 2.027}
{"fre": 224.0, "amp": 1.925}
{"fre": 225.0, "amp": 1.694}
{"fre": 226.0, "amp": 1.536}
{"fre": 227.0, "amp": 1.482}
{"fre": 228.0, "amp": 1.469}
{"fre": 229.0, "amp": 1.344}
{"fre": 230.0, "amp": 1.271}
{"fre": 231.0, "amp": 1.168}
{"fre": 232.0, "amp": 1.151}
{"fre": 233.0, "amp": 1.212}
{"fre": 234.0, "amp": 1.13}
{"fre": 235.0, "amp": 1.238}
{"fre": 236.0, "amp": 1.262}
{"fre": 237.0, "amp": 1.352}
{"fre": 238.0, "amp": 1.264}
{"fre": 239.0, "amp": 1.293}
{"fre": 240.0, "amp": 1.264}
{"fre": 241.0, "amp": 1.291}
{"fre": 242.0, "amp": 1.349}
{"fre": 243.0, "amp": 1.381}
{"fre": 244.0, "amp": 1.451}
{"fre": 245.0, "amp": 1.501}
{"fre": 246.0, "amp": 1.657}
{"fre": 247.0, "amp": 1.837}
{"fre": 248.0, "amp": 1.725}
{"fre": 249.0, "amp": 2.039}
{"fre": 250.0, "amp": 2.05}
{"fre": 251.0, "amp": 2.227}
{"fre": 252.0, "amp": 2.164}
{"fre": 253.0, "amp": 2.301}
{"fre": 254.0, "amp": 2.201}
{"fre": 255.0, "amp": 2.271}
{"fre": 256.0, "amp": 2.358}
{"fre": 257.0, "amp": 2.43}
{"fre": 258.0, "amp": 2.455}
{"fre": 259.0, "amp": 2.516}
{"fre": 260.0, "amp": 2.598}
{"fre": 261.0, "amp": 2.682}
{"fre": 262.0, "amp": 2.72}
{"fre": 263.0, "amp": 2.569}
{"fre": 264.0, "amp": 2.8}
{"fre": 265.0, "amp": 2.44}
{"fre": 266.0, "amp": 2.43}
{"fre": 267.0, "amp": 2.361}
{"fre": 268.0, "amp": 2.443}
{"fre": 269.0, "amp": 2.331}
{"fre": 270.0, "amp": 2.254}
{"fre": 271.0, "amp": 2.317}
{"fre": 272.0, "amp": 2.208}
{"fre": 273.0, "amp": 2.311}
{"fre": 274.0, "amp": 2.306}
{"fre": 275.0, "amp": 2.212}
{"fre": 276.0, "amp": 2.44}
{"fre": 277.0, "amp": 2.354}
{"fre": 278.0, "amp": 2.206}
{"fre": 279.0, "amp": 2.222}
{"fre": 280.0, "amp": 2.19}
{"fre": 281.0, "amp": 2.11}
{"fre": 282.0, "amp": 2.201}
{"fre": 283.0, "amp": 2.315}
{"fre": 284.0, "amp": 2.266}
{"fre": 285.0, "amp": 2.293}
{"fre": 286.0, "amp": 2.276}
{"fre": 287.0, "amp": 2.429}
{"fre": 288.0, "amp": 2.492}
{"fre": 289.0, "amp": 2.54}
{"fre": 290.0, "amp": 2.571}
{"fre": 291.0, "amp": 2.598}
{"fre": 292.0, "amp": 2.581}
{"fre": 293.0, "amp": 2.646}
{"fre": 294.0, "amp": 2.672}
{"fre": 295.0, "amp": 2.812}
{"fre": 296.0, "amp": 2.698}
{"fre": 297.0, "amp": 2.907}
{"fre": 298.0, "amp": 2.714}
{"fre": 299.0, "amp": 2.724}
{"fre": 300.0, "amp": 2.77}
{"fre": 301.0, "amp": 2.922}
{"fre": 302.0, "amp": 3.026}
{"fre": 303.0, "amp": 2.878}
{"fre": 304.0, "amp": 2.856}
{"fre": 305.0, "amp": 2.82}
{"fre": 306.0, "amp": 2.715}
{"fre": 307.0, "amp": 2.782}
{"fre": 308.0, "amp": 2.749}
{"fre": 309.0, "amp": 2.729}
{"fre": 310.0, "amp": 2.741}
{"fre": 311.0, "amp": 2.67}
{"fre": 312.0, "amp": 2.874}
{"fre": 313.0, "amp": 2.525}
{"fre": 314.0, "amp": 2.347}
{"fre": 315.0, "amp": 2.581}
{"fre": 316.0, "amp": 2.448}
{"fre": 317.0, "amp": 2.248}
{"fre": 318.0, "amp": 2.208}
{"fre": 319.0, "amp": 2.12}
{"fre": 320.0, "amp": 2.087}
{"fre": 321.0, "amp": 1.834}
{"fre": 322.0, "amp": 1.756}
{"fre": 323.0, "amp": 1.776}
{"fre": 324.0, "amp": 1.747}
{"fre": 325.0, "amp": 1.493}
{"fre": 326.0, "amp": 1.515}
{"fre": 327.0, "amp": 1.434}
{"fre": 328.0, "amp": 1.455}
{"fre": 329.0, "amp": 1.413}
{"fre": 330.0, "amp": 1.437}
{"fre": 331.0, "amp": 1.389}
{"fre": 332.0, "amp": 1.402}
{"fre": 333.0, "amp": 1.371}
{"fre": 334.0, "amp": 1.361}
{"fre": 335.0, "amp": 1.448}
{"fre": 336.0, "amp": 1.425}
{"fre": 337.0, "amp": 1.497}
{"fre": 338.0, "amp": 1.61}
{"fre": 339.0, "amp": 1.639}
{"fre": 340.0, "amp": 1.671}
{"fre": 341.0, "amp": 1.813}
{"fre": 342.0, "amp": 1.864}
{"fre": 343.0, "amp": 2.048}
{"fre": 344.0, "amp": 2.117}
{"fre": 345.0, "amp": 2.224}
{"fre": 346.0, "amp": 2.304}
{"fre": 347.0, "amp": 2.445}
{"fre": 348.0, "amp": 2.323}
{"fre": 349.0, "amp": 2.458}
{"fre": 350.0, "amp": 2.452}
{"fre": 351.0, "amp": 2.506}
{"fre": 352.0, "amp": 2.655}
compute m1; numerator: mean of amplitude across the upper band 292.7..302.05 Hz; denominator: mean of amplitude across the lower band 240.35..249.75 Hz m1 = 1.8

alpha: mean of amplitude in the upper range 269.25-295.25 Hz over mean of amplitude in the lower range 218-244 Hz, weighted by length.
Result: 1.5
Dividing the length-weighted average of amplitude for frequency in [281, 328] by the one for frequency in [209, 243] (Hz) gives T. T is 1.39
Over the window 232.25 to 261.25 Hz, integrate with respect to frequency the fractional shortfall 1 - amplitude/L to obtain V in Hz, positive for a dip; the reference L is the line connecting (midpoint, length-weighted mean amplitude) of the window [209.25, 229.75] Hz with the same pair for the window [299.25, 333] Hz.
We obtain 4.3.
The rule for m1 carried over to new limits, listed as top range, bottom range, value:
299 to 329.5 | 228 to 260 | 1.37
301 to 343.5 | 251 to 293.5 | 0.86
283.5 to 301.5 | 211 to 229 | 1.26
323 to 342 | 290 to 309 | 0.55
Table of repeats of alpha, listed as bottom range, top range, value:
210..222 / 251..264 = 1.06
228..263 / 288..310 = 1.54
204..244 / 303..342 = 1.12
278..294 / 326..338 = 0.60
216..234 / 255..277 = 1.39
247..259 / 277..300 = 1.13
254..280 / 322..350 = 0.73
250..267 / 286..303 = 1.10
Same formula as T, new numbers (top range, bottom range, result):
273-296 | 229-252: 1.63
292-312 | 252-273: 1.15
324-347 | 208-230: 0.80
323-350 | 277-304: 0.68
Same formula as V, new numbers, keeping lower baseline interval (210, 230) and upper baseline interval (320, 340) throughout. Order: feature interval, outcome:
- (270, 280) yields -2.72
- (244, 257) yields -0.82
